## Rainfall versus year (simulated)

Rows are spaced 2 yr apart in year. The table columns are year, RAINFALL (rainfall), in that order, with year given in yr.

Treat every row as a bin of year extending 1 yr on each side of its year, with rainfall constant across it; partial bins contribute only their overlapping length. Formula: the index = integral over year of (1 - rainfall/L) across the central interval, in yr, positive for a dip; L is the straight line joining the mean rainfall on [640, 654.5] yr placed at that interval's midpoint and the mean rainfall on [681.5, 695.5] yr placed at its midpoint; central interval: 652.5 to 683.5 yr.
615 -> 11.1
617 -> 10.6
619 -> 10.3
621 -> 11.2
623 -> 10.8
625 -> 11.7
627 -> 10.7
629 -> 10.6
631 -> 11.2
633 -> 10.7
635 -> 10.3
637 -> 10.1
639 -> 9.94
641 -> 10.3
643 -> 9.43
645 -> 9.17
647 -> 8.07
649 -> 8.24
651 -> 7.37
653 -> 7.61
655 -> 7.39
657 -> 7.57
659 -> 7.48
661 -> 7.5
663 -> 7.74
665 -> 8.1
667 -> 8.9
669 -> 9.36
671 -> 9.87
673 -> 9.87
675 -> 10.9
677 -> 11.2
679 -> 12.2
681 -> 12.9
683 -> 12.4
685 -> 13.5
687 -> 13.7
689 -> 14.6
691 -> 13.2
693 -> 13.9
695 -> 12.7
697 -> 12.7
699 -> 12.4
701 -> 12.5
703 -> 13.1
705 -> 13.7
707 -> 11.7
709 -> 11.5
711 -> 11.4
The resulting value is 4.7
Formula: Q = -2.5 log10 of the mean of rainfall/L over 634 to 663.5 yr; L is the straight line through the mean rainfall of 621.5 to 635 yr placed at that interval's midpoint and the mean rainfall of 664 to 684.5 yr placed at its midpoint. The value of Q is 0.252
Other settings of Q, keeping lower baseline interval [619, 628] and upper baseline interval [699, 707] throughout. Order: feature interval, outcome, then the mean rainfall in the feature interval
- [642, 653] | 0.35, 8.38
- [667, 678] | 0.20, 10.1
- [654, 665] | 0.48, 7.59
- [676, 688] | -0.03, 12.7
